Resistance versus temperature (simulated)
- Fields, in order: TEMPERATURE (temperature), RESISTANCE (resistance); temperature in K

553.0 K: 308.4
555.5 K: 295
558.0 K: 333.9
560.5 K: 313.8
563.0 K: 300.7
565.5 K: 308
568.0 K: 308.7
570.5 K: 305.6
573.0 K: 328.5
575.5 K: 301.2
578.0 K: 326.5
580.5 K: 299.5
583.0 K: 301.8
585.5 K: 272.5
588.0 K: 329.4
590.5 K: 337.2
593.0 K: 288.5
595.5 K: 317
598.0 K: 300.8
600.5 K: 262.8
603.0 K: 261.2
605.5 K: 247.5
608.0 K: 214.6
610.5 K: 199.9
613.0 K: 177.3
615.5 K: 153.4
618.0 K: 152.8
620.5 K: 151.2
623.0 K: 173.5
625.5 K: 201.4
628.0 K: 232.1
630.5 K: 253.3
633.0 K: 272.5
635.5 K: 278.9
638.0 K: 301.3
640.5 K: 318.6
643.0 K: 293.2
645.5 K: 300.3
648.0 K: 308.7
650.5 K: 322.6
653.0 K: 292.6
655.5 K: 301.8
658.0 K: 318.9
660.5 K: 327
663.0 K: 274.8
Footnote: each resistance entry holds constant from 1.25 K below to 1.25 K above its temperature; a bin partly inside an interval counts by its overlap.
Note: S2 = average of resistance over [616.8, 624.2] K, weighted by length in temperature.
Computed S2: 159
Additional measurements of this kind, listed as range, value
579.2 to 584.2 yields 301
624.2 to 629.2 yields 216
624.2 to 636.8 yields 248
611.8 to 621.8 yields 159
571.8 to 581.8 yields 314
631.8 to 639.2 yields 284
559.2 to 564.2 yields 308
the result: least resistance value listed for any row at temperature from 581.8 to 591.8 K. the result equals 272.5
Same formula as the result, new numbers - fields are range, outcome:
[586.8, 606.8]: 247.5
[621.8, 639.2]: 173.5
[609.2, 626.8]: 151.2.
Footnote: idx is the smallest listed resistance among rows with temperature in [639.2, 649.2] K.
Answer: 293.2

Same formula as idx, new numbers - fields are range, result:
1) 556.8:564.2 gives 300.7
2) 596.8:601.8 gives 262.8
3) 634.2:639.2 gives 278.9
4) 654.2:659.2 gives 301.8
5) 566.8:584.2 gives 299.5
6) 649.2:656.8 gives 292.6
